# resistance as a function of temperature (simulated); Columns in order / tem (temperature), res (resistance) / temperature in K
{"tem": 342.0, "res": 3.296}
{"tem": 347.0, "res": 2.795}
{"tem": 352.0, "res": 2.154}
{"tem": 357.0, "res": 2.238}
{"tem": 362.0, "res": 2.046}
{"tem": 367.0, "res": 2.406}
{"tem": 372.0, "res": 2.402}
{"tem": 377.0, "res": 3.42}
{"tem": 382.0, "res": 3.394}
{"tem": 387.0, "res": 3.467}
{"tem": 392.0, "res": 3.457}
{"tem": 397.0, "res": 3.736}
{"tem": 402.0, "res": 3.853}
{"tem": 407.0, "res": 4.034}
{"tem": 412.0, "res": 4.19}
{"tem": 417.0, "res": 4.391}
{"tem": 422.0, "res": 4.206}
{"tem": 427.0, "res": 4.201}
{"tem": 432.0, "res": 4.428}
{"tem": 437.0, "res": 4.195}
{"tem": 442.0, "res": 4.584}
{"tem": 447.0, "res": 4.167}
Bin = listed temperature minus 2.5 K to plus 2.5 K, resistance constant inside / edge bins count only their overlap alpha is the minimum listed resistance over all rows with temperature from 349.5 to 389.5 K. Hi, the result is 2.046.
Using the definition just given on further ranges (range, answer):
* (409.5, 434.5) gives 4.19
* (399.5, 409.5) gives 3.853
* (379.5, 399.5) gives 3.394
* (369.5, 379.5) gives 2.402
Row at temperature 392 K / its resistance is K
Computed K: 3.457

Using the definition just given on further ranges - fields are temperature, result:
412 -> 4.19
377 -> 3.42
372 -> 2.402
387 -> 3.467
